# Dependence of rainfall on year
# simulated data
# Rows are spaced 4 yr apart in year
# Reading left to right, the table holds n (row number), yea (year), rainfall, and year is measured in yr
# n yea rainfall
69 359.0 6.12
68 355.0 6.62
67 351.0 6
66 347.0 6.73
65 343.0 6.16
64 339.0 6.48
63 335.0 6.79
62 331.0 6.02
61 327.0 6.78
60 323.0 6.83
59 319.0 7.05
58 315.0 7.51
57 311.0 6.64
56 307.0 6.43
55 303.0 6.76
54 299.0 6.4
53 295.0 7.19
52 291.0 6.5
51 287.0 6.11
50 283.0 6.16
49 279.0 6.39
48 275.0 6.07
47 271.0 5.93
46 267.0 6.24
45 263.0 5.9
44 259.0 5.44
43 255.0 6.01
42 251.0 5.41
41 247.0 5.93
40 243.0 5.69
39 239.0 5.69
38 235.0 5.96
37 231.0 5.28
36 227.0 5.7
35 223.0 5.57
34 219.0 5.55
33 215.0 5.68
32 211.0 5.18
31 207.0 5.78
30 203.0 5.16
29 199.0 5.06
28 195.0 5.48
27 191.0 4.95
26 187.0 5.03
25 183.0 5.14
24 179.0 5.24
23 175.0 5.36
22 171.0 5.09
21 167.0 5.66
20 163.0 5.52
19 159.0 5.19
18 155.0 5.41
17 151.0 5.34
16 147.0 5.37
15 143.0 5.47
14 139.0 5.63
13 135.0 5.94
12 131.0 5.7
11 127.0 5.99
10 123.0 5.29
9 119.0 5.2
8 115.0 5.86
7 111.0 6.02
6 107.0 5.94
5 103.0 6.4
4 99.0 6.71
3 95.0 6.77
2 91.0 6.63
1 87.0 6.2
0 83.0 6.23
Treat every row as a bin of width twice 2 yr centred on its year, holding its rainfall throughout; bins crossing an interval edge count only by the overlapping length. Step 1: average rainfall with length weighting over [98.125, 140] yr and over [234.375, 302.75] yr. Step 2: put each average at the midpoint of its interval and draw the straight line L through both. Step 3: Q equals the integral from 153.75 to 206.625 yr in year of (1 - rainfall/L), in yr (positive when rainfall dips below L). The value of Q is 6.1 yr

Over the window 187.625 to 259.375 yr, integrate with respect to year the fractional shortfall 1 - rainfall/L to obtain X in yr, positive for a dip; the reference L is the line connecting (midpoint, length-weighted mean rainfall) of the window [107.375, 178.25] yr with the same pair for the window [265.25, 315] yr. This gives 6.1 yr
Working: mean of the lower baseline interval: 5.54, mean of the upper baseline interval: 6.45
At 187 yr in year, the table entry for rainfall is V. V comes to 5.03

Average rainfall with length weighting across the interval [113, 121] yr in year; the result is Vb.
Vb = 5.53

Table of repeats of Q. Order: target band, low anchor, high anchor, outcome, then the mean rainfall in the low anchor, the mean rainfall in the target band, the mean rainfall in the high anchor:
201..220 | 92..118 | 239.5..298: 2.07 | 6.25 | 5.47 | 6.07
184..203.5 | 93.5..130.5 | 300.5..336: 3.60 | 6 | 5.13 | 6.75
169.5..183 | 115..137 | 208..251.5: 0.98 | 5.65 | 5.22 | 5.61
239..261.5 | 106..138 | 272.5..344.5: 2.17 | 5.73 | 5.7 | 6.57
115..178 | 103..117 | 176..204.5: 1.48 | 6.01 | 5.49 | 5.16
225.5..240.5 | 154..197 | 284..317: 0.67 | 5.28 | 5.66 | 6.68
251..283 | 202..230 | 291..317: 1.49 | 5.52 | 5.97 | 6.8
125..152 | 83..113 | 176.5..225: 1.42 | 6.37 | 5.65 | 5.32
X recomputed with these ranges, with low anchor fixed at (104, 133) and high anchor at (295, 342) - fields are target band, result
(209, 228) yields 2.13 yr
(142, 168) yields 2.21 yr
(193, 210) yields 2.17 yr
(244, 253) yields 0.98 yr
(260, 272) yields 0.88 yr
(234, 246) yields 1.04 yr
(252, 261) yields 1.01 yr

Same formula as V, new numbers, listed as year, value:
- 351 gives 6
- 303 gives 6.76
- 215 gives 5.68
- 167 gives 5.66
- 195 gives 5.48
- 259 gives 5.44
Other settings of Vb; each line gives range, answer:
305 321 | 6.91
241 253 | 5.68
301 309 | 6.59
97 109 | 6.35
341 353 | 6.3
